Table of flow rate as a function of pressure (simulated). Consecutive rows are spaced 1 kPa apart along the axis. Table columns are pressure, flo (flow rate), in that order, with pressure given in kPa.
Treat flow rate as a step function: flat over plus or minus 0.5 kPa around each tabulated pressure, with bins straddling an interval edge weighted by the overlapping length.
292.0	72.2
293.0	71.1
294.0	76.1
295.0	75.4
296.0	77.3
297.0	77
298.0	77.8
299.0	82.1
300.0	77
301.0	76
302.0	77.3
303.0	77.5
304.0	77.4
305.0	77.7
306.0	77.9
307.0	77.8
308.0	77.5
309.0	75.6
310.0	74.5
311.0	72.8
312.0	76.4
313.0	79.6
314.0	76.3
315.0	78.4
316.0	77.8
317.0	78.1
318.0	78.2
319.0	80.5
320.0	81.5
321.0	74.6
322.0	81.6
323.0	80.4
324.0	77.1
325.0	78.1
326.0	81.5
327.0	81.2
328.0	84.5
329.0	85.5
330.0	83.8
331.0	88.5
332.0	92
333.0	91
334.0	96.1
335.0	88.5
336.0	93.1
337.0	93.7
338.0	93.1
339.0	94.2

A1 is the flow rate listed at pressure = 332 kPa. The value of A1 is 92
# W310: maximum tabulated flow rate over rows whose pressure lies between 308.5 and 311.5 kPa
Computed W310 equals 75.6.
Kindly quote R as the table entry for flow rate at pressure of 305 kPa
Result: 77.7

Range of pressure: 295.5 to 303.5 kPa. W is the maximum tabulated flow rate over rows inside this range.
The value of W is 82.1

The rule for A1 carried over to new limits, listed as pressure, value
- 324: 77.1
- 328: 84.5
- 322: 81.6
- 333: 91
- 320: 81.5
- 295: 75.4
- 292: 72.2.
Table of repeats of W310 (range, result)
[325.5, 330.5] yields 85.5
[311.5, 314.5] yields 79.6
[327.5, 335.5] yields 96.1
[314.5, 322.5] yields 81.6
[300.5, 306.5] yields 77.9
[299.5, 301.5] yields 77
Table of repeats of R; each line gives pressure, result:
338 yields 93.1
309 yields 75.6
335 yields 88.5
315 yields 78.4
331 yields 88.5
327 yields 81.2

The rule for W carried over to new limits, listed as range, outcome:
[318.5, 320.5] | 81.5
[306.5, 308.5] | 77.8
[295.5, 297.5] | 77.3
